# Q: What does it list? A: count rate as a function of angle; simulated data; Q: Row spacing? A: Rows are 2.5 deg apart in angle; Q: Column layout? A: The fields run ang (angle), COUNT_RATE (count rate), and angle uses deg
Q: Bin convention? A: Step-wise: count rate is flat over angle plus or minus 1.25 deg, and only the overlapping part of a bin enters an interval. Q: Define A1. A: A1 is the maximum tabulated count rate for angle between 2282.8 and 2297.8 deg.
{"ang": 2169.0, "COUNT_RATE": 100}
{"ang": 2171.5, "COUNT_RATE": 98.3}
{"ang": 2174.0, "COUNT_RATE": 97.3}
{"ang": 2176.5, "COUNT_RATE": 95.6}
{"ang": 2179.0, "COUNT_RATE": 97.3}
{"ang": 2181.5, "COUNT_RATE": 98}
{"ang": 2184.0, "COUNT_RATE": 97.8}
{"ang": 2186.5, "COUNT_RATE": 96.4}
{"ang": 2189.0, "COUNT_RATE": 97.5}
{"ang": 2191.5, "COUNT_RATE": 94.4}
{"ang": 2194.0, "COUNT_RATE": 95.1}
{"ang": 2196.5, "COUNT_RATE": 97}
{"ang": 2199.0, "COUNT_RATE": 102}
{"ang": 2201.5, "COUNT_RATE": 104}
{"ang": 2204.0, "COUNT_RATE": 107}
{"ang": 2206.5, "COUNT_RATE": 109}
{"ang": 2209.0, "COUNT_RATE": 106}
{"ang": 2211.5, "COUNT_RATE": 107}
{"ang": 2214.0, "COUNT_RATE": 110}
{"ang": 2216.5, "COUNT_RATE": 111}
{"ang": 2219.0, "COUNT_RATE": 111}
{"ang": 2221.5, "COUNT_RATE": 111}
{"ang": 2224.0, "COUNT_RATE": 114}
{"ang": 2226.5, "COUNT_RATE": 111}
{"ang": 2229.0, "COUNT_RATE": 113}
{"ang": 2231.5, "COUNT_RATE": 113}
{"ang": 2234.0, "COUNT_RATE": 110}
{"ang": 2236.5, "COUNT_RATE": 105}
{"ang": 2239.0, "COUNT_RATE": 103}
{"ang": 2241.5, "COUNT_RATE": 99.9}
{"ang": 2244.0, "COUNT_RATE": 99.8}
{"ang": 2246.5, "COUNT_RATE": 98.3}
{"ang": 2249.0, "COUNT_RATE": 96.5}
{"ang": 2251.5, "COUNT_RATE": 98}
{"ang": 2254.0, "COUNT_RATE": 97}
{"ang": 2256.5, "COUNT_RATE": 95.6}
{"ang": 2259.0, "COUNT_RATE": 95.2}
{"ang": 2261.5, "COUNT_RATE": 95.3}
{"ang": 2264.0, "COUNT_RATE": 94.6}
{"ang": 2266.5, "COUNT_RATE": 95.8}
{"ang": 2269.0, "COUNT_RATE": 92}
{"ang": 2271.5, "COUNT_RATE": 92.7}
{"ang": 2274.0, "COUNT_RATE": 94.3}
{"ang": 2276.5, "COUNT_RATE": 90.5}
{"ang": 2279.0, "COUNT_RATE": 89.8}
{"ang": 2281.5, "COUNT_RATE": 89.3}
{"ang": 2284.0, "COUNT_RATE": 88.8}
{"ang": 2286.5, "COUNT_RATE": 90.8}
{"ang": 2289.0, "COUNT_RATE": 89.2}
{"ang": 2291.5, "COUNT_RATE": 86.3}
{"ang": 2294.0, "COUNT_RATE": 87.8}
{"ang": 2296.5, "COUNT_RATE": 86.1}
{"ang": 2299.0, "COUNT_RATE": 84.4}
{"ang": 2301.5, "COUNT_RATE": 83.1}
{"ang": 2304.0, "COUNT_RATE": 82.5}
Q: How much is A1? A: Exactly 90.8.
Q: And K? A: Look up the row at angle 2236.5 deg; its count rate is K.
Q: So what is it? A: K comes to 105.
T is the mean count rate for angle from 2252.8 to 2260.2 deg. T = 95.9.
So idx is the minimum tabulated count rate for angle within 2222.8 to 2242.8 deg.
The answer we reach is 99.9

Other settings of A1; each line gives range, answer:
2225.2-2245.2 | 113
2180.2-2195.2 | 98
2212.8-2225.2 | 114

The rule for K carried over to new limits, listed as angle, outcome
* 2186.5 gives 96.4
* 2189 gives 97.5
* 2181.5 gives 98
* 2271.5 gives 92.7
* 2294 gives 87.8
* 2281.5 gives 89.3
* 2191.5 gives 94.4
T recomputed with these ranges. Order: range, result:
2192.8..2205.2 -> 101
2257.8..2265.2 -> 95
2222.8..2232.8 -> 113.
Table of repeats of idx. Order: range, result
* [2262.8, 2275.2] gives 92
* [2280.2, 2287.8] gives 88.8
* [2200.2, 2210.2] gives 104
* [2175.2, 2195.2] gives 94.4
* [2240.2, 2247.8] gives 98.3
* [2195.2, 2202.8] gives 97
